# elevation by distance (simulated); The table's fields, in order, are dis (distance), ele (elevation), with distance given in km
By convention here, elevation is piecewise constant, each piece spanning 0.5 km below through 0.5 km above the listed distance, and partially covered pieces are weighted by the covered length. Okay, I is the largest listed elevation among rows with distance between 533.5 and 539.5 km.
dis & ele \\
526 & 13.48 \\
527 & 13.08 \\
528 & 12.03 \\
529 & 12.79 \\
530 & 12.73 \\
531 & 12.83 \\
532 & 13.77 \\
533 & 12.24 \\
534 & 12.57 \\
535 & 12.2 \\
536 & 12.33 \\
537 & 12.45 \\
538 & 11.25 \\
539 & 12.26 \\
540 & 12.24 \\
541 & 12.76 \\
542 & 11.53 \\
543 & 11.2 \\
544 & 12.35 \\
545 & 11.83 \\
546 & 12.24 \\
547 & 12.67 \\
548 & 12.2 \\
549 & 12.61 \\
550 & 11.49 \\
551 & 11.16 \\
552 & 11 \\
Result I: 12.57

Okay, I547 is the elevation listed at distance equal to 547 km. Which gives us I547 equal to 12.67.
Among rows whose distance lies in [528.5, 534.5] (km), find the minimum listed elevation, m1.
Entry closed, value 12.24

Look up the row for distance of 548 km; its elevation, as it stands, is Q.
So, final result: 12.2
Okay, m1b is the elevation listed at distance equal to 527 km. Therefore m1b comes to 13.08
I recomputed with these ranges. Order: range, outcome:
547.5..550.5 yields 12.61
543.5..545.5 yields 12.35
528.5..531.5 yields 12.83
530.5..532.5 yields 13.77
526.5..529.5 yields 13.08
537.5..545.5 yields 12.76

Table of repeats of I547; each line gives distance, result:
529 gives 12.79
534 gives 12.57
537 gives 12.45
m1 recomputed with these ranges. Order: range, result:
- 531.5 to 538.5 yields 11.25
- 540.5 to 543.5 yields 11.2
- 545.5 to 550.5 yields 11.49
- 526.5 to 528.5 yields 12.03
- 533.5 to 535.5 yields 12.2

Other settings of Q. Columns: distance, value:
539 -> 12.26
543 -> 11.2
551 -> 11.16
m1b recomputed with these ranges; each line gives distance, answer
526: 13.48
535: 12.2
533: 12.24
